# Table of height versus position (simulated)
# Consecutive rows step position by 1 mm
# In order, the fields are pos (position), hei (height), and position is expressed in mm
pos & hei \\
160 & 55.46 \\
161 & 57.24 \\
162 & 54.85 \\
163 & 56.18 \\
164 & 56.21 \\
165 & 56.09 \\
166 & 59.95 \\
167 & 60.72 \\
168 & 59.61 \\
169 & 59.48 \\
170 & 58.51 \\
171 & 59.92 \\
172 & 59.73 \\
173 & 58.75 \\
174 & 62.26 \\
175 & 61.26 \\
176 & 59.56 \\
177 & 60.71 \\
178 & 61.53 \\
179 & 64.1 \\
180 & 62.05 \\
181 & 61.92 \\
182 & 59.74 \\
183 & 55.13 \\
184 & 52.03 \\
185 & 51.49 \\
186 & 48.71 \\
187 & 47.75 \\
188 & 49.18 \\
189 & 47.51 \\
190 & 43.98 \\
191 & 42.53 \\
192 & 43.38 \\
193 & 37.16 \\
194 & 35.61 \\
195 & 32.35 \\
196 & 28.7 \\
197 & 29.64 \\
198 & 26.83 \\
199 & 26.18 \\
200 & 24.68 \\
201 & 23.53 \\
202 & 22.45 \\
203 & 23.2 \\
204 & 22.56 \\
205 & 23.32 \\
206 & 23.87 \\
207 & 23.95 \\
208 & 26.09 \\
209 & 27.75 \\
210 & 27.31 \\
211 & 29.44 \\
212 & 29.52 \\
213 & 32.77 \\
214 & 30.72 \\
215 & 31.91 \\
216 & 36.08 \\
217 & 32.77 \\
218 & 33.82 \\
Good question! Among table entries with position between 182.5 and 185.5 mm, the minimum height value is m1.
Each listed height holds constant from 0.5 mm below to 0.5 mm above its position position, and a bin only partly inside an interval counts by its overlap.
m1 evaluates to 51.49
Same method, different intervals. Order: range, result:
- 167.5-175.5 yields 58.51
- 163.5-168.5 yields 56.09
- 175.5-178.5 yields 59.56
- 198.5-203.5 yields 22.45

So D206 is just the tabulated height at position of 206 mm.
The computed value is 23.87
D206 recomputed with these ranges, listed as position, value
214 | 30.72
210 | 27.31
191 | 42.53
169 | 59.48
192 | 43.38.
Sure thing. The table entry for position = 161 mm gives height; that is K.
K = 57.24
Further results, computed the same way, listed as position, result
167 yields 60.72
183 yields 55.13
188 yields 49.18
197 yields 29.64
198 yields 26.83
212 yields 29.52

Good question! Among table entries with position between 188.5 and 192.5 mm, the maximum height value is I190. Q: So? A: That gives 47.51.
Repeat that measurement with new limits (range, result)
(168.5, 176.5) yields 62.26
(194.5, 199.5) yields 32.35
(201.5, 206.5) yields 23.87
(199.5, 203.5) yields 24.68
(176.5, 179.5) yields 64.1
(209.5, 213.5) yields 32.77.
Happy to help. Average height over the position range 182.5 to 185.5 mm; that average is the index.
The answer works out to 52.9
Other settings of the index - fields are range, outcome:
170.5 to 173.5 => 59.5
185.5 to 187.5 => 48.2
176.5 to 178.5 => 61.1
